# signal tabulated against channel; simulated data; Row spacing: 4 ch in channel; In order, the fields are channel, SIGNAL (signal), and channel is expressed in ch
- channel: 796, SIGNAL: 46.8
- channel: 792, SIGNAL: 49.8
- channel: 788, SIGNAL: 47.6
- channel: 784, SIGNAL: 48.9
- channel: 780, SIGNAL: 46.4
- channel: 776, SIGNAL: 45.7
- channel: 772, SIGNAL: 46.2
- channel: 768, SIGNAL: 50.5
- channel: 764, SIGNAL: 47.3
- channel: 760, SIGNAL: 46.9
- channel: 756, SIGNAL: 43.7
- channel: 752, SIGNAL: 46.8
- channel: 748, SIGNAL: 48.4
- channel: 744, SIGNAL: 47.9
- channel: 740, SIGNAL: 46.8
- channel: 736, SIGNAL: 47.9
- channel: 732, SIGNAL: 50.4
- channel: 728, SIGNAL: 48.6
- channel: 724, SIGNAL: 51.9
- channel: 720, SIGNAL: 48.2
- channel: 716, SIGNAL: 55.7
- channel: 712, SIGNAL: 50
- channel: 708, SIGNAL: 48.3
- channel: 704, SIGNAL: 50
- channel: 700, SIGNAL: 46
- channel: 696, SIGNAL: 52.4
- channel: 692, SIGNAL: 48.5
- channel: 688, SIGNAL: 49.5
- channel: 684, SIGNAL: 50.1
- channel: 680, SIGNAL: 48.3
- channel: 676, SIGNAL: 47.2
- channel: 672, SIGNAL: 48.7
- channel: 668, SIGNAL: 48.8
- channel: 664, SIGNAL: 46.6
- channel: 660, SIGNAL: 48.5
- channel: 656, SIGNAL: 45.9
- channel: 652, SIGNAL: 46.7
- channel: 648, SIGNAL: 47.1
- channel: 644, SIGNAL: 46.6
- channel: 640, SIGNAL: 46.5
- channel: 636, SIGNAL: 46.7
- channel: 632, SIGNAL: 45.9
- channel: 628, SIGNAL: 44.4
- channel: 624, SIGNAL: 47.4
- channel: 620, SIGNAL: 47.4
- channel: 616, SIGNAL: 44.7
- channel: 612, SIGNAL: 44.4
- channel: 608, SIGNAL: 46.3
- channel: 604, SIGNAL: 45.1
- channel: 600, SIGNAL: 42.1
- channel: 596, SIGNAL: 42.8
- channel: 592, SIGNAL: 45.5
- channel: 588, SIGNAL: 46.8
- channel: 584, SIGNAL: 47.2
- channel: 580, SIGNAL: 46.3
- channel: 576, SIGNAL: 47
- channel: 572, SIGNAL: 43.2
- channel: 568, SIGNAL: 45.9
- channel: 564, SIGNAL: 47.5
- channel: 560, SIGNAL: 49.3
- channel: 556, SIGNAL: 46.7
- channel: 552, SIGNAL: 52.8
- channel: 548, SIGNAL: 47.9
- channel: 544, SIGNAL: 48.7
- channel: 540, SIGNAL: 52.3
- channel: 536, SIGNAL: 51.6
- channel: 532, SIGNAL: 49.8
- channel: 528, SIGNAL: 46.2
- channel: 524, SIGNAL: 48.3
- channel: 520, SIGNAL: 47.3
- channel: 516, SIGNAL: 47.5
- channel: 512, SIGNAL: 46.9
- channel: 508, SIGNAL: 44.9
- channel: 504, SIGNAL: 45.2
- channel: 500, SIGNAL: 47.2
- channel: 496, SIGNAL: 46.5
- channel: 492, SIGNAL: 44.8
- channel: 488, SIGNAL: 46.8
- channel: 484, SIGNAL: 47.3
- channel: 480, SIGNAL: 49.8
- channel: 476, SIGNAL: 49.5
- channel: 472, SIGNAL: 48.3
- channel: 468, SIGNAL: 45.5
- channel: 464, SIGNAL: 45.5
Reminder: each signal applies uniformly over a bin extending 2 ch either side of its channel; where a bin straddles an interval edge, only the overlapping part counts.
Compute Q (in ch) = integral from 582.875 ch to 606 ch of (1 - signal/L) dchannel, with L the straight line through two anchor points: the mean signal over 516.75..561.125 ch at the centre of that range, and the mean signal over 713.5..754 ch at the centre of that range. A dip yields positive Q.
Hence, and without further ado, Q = 2.0 ch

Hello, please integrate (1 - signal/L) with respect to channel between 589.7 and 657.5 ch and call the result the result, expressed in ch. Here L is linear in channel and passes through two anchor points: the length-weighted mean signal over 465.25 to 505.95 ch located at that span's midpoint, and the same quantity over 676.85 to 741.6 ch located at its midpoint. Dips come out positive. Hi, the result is 4.1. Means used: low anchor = 47.1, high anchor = 49.5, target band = 45.6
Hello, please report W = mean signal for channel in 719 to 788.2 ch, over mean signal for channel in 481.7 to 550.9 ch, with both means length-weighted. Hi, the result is 1.00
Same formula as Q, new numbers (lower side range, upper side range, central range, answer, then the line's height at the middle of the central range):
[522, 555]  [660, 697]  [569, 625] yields 4.4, 49.3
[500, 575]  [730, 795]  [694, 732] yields -2.0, 47.6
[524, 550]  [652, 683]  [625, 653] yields 1.0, 48.1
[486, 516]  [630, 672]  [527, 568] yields -2.5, 46.4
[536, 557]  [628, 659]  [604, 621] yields 0.7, 47.6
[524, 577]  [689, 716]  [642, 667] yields 1.2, 49.3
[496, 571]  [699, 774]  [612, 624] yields 0.6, 48.2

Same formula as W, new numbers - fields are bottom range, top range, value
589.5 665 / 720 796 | 1.04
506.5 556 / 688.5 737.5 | 1.02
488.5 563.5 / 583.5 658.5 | 0.95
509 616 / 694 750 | 1.05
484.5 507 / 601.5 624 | 0.99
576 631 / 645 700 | 1.06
